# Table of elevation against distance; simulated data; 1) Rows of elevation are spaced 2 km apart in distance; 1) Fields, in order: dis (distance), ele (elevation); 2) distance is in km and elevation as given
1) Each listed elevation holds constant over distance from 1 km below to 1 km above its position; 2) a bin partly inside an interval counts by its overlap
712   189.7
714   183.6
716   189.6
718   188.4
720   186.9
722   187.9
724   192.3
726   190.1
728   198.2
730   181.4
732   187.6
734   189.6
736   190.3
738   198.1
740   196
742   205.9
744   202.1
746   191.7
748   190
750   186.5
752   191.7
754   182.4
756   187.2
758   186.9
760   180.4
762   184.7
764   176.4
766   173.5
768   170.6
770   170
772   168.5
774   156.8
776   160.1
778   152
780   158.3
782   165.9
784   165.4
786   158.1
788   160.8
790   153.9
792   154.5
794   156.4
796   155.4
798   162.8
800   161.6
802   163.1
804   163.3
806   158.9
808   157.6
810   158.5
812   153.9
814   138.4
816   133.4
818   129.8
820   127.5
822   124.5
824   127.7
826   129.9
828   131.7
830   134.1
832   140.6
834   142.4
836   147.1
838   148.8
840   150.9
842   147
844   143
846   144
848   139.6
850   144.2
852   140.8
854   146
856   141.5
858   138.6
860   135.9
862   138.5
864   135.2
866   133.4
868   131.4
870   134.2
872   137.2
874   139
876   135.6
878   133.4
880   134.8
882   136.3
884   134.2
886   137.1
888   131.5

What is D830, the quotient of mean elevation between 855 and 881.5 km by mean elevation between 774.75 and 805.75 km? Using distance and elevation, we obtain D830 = 0.85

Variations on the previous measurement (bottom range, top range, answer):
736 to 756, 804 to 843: 0.73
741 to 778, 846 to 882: 0.76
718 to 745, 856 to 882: 0.71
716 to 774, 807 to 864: 0.75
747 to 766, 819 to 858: 0.76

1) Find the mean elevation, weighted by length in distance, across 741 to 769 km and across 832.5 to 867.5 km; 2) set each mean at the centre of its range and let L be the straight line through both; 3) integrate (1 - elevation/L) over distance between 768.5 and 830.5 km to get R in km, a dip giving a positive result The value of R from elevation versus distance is 5.3 km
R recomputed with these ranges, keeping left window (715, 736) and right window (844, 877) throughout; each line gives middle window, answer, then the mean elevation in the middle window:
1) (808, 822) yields 1.39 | 140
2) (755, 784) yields 0.37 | 171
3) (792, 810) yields 0.15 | 160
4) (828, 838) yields 0.53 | 141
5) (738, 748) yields -0.84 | 198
